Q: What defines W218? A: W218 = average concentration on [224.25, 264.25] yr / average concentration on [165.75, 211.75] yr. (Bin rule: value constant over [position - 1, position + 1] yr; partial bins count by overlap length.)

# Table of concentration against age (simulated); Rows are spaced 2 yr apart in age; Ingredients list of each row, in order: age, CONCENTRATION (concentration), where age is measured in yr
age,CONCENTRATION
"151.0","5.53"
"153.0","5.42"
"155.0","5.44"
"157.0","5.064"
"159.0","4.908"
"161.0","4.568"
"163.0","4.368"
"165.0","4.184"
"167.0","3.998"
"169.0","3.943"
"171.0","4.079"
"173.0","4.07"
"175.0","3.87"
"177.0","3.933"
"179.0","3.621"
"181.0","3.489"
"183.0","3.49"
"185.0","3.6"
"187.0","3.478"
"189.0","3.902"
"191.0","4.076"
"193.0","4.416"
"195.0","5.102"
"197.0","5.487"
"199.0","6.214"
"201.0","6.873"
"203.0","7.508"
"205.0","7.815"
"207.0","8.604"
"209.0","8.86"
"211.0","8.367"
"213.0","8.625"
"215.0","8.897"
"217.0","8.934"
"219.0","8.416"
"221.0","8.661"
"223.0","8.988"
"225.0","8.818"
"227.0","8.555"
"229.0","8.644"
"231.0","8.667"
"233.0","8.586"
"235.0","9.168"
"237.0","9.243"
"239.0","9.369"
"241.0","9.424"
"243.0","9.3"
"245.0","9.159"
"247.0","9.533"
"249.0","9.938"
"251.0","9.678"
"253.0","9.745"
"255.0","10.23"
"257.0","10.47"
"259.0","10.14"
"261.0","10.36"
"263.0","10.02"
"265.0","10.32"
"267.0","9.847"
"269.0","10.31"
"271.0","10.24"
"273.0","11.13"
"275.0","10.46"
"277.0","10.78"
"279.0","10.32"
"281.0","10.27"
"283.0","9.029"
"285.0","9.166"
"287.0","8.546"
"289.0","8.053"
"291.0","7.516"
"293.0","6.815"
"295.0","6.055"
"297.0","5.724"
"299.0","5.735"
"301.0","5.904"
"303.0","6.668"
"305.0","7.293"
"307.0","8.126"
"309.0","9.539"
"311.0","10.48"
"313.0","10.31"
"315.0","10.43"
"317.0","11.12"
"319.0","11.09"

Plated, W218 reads 1.8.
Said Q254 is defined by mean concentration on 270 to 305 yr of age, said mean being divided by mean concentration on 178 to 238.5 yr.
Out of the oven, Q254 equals 1.19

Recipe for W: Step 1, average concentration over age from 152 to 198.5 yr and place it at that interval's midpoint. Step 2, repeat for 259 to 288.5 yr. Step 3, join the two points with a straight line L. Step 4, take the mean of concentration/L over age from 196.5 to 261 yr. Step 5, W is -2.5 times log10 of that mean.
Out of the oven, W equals -0.20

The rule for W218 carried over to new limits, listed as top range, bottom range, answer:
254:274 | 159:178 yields 2.48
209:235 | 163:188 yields 2.27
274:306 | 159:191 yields 2.03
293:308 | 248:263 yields 0.65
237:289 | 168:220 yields 1.71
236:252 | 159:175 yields 2.25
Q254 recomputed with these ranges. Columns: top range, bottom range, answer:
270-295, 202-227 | 1.08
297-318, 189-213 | 1.27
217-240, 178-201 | 2.02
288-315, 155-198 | 1.82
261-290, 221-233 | 1.14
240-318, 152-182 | 2.12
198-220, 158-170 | 1.87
